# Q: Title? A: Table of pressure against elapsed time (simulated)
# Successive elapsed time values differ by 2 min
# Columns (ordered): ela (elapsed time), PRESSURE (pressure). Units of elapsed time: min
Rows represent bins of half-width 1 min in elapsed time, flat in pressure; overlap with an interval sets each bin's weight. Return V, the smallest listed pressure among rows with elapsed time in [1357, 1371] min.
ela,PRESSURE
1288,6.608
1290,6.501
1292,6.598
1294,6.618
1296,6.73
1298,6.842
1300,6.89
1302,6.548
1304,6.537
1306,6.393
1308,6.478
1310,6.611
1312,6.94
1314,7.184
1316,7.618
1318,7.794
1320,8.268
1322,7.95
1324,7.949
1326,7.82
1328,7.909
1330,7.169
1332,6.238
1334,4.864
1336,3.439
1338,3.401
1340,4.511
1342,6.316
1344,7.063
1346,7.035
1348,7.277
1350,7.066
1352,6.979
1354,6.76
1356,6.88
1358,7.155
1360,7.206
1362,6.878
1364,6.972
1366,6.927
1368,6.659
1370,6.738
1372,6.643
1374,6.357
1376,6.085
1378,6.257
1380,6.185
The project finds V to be 6.659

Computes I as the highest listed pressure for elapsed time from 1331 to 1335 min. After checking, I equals 6.238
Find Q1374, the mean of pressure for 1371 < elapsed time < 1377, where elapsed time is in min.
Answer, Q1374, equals 6.36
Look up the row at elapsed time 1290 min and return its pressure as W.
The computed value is 6.501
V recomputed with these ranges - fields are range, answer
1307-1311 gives 6.478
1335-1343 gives 3.401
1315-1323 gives 7.618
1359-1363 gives 6.878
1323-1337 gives 3.439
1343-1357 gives 6.76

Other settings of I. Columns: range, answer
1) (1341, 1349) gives 7.277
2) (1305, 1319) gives 7.794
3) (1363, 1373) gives 6.972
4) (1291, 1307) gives 6.89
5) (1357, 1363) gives 7.206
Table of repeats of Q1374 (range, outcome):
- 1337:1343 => 4.74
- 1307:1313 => 6.68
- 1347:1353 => 7.11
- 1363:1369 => 6.85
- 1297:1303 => 6.76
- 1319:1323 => 8.11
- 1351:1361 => 7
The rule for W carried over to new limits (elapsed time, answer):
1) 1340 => 4.511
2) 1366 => 6.927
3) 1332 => 6.238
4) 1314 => 7.184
